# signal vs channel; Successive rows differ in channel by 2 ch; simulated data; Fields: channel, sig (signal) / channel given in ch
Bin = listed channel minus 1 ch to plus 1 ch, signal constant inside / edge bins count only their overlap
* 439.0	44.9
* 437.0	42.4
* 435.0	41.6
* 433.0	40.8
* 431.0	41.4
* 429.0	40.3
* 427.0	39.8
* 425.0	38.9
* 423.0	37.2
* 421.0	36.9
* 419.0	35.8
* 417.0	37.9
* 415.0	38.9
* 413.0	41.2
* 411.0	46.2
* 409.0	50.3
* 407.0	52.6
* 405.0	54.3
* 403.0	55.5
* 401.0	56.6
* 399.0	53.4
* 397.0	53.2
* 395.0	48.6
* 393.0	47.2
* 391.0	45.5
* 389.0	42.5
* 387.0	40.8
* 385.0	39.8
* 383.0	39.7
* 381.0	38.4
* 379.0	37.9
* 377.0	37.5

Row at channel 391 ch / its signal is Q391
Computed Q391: 45.5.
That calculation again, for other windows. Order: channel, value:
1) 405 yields 54.3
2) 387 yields 40.8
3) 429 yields 40.3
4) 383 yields 39.7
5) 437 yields 42.4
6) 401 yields 56.6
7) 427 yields 39.8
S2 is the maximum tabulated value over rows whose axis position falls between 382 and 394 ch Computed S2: 47.2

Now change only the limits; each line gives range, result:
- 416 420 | 37.9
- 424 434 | 41.4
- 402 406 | 55.5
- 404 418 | 54.3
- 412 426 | 41.2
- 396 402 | 56.6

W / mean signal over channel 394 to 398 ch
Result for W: 50.9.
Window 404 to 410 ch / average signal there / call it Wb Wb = 52.4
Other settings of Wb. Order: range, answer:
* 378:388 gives 39.3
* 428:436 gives 41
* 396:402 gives 54.4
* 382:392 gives 41.7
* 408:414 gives 45.9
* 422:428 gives 38.6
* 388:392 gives 44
